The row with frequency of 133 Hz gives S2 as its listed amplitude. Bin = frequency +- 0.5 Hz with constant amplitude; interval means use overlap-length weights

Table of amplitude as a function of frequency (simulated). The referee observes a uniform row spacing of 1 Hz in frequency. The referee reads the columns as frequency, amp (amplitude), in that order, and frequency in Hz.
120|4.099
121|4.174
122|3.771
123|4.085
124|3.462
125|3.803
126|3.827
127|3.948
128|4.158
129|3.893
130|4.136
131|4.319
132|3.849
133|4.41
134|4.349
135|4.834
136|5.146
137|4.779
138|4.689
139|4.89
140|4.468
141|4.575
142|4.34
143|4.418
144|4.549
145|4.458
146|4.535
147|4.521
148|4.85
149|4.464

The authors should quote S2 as 4.41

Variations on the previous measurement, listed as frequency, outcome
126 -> 3.827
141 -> 4.575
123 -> 4.085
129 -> 3.893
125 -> 3.803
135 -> 4.834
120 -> 4.099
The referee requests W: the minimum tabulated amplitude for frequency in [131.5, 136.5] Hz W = 3.849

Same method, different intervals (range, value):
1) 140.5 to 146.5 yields 4.34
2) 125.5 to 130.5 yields 3.827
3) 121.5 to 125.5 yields 3.462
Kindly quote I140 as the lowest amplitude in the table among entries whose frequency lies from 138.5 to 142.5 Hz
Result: 4.34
